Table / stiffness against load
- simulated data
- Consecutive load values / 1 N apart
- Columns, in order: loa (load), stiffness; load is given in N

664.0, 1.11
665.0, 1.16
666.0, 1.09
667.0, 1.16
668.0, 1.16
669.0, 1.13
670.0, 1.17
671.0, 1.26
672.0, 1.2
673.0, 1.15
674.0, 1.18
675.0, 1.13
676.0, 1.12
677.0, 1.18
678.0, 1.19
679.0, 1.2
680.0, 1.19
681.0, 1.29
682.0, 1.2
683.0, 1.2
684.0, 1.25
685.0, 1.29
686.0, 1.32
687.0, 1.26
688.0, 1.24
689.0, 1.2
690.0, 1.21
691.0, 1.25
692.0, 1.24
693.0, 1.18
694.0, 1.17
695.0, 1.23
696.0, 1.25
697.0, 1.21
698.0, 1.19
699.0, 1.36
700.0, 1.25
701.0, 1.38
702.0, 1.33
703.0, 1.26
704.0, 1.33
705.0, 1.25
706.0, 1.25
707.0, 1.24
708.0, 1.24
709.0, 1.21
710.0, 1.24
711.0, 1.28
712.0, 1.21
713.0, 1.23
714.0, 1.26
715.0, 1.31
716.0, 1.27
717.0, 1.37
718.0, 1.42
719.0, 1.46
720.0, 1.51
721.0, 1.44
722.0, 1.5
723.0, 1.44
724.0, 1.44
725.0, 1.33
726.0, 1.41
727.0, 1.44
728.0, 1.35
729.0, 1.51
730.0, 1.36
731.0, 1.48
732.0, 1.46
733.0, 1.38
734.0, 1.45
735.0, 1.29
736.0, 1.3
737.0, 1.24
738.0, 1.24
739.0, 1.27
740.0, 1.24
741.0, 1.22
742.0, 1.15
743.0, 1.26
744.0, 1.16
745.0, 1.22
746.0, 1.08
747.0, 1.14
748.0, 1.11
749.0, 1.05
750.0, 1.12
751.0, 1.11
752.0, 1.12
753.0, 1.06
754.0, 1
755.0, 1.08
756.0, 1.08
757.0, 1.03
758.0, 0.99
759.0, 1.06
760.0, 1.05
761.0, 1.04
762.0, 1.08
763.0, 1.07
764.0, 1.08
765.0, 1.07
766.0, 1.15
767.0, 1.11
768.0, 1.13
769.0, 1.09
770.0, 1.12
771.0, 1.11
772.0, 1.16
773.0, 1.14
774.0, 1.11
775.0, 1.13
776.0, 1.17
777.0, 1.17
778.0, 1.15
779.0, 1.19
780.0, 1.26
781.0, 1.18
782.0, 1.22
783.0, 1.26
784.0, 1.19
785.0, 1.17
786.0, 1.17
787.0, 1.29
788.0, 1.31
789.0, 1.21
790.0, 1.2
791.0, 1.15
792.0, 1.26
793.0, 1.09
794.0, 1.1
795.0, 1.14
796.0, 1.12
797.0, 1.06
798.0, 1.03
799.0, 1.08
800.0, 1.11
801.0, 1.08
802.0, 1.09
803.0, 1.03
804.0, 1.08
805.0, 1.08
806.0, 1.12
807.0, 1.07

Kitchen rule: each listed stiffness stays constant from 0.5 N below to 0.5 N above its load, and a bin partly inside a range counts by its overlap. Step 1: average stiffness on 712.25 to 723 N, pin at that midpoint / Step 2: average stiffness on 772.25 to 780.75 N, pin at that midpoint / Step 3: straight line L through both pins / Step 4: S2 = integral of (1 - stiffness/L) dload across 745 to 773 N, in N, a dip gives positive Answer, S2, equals 3.2 N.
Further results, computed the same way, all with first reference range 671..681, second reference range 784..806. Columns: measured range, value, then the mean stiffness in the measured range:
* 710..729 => -3.4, 1.37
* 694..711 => -1.3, 1.26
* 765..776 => 0.2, 1.12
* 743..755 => 0.4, 1.11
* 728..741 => -2.1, 1.35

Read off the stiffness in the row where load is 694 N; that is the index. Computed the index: 1.17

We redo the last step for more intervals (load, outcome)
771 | 1.11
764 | 1.08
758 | 0.99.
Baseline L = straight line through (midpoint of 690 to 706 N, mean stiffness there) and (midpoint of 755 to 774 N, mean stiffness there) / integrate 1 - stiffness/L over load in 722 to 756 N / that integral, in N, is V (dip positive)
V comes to -3.1 N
